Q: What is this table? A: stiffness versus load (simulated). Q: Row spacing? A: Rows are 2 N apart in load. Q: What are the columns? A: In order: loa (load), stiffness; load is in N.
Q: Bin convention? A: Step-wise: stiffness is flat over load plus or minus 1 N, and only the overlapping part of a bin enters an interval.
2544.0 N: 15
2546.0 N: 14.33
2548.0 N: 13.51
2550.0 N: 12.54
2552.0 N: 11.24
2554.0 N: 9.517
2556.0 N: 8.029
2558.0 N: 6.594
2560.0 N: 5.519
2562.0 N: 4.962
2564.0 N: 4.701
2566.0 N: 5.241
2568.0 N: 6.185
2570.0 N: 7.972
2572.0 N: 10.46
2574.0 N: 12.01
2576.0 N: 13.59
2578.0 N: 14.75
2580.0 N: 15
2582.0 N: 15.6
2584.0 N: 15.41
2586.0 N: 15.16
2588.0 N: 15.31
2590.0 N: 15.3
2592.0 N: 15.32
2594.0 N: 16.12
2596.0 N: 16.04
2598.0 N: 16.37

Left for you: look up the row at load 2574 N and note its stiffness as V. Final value 12.01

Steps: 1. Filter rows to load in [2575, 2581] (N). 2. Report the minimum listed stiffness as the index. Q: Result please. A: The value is 13.59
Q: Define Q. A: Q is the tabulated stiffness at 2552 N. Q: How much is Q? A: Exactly 11.24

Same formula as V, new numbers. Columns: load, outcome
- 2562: 4.962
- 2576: 13.59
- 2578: 14.75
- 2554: 9.517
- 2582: 15.6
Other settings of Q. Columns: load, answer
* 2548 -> 13.51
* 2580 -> 15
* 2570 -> 7.972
